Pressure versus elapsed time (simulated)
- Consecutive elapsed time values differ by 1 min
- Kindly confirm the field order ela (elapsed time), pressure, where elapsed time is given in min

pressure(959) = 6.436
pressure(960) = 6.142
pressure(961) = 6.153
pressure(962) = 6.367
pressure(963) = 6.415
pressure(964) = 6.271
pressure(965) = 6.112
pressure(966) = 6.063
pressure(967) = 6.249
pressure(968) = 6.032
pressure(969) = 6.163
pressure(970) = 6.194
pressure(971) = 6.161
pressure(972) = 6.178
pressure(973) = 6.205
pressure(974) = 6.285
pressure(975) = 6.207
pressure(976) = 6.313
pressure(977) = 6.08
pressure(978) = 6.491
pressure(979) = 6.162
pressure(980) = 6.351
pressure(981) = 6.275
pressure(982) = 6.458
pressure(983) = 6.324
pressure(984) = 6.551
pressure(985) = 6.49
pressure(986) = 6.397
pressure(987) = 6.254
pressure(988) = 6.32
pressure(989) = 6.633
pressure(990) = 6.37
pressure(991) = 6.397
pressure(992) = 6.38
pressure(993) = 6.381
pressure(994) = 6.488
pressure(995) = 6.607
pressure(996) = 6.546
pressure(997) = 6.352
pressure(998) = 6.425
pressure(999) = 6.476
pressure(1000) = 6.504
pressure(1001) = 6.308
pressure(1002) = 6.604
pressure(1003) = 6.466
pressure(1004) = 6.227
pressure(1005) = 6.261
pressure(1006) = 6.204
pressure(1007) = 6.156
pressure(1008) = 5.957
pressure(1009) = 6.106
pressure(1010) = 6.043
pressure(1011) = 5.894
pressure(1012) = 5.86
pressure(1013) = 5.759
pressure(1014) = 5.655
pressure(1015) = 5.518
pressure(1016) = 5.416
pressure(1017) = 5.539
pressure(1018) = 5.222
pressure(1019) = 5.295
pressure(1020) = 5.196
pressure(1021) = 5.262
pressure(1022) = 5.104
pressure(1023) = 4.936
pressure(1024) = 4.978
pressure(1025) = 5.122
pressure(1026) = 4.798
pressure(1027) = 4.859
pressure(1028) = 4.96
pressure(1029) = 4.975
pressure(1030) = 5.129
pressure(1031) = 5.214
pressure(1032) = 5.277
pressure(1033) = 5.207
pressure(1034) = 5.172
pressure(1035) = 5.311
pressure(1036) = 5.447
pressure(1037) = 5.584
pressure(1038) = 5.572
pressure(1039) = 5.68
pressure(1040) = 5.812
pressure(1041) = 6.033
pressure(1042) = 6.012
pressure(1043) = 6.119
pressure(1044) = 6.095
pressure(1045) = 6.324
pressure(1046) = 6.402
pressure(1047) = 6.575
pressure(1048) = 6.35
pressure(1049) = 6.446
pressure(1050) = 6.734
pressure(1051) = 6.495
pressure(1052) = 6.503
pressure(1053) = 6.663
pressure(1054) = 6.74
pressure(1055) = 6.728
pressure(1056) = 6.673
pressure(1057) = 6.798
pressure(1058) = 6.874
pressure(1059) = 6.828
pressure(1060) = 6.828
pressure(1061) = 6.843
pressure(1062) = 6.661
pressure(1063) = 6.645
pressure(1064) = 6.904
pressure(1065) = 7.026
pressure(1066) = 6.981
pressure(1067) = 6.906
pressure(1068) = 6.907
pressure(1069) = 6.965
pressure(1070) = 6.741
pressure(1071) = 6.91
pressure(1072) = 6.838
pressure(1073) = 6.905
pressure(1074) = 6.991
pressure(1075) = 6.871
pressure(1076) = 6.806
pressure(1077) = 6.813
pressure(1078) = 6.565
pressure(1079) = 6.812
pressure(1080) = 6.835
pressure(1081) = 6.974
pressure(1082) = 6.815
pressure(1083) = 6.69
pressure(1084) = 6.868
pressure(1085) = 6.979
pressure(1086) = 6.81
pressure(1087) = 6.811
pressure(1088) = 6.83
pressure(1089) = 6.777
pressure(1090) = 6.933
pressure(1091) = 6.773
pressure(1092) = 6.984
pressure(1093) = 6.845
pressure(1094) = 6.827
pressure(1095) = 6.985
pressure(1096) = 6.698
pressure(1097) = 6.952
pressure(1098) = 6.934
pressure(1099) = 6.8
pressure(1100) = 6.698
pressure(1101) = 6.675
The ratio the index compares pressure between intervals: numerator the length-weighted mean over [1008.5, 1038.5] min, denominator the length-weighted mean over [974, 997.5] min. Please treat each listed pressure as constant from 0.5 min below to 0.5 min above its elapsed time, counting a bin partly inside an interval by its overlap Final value 0.84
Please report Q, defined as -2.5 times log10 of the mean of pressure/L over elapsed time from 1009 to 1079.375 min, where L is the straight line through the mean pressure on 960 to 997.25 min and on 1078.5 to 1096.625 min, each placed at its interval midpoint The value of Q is 0.10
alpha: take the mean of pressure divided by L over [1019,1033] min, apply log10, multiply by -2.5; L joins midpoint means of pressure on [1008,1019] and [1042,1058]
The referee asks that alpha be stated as 0.18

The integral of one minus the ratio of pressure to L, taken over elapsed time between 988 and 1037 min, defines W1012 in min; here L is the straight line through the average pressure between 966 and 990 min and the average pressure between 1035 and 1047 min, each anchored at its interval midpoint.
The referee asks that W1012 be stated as 2.57 min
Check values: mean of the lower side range 6.29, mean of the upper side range 5.92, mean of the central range 5.77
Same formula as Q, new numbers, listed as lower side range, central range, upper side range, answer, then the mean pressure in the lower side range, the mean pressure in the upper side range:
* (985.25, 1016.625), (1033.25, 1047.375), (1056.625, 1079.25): 0.13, 6.22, 6.84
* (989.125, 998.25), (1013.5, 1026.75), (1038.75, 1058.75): 0.23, 6.45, 6.42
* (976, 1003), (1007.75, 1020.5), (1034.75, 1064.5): 0.13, 6.41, 6.36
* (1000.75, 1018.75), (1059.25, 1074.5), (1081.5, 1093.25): -0.04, 5.94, 6.84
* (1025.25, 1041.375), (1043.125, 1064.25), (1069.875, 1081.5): -0.10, 5.31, 6.84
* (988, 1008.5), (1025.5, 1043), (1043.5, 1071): 0.22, 6.39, 6.69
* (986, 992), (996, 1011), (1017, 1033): -0.07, 6.39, 5.11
